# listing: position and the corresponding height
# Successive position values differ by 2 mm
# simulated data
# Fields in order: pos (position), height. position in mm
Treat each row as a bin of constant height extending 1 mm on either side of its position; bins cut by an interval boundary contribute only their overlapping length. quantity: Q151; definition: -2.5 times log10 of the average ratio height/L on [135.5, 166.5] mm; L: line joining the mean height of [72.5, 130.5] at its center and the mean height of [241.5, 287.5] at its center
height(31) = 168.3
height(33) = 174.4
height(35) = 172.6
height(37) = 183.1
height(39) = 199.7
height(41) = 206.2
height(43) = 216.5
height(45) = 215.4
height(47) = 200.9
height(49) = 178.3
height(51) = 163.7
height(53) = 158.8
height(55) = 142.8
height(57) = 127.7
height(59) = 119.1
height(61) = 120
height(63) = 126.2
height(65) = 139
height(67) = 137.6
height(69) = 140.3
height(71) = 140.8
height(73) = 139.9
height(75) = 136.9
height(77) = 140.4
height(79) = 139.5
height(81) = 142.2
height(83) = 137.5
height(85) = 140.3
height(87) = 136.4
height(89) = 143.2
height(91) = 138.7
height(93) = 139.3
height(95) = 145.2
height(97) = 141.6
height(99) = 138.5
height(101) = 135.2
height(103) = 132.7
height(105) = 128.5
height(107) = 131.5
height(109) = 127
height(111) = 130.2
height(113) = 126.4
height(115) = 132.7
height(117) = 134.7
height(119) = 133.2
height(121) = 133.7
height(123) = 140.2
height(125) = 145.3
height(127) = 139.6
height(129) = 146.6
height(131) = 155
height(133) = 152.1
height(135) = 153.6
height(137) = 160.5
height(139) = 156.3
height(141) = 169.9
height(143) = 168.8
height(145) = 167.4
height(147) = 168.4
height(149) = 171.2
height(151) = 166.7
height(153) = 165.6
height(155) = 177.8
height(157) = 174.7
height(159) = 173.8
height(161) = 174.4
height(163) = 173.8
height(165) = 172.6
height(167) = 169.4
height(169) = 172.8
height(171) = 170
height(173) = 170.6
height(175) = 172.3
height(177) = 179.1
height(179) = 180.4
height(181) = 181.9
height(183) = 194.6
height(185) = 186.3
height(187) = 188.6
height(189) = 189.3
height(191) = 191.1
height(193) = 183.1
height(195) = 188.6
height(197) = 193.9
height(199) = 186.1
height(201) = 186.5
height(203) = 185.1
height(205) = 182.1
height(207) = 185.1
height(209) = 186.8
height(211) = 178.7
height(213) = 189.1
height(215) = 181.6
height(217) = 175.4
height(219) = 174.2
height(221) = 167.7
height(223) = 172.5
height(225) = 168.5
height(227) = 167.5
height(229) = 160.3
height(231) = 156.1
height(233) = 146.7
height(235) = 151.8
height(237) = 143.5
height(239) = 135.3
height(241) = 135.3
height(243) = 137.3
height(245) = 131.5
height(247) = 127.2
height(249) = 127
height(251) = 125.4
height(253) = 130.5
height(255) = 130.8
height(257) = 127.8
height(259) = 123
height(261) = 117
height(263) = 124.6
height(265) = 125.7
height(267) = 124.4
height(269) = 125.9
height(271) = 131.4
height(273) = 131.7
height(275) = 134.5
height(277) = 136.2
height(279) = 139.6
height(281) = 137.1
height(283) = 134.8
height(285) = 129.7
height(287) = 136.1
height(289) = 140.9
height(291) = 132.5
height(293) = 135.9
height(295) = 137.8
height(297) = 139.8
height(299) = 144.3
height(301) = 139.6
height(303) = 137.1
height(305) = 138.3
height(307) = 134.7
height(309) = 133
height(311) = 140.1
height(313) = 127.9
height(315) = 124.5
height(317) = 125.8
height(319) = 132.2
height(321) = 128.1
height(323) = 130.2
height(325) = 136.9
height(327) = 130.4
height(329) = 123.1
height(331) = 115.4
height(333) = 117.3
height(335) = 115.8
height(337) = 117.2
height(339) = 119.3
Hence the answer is -0.24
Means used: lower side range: 137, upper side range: 130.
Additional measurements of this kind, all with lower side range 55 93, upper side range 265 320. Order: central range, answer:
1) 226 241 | -0.12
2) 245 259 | 0.05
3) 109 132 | -0.01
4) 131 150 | -0.20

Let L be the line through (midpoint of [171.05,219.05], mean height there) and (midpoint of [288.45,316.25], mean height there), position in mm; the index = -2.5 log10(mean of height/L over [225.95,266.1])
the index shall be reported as 0.184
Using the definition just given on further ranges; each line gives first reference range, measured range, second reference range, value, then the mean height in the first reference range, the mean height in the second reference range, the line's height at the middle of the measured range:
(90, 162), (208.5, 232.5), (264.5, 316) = -0.22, 149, 134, 141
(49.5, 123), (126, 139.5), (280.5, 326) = -0.12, 137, 135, 137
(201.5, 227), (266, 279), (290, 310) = 0.15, 179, 137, 151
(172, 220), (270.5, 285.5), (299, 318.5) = 0.10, 184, 134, 148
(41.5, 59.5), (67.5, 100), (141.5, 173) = 0.22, 172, 171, 171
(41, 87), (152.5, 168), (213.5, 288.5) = -0.18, 151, 142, 146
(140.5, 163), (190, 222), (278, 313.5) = -0.16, 171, 137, 158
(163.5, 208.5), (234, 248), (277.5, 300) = 0.15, 182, 137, 158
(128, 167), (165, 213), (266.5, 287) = -0.18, 166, 133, 155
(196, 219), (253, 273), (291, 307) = 0.23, 184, 138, 156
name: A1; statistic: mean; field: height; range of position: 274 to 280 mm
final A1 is 137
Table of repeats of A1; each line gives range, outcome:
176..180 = 180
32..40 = 182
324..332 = 126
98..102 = 137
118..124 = 136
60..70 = 133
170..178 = 173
